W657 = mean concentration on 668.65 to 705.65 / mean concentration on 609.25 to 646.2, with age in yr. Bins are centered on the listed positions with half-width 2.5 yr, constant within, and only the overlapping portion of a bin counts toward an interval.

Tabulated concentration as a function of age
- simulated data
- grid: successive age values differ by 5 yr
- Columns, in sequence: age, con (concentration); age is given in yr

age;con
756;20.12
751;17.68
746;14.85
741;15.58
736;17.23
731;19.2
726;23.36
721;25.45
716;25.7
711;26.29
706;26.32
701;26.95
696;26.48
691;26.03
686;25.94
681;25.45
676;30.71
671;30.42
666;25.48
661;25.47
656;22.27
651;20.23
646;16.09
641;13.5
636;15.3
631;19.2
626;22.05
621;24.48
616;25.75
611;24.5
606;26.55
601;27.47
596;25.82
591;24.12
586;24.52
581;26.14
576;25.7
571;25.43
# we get 1.3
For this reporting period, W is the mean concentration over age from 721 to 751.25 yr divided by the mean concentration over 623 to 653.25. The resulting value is 1.0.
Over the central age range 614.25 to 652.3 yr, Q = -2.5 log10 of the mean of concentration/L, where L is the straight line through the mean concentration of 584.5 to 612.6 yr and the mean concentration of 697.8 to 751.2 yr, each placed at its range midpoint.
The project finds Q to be 0.26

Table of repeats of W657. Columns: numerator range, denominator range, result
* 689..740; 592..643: 1.06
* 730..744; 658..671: 0.65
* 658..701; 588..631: 1.09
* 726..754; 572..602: 0.69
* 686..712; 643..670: 1.19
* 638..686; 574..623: 0.92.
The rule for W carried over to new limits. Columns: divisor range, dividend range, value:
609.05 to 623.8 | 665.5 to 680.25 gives 1.16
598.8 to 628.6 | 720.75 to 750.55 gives 0.75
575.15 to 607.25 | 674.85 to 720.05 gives 1.03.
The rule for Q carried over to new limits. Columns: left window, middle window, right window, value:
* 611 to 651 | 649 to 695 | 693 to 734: -0.16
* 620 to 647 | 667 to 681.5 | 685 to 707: -0.23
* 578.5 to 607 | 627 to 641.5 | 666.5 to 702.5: 0.48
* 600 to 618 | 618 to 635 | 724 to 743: 0.17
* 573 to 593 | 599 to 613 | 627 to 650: -0.21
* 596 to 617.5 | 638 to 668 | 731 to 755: 0.12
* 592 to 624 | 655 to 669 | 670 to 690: 0.10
